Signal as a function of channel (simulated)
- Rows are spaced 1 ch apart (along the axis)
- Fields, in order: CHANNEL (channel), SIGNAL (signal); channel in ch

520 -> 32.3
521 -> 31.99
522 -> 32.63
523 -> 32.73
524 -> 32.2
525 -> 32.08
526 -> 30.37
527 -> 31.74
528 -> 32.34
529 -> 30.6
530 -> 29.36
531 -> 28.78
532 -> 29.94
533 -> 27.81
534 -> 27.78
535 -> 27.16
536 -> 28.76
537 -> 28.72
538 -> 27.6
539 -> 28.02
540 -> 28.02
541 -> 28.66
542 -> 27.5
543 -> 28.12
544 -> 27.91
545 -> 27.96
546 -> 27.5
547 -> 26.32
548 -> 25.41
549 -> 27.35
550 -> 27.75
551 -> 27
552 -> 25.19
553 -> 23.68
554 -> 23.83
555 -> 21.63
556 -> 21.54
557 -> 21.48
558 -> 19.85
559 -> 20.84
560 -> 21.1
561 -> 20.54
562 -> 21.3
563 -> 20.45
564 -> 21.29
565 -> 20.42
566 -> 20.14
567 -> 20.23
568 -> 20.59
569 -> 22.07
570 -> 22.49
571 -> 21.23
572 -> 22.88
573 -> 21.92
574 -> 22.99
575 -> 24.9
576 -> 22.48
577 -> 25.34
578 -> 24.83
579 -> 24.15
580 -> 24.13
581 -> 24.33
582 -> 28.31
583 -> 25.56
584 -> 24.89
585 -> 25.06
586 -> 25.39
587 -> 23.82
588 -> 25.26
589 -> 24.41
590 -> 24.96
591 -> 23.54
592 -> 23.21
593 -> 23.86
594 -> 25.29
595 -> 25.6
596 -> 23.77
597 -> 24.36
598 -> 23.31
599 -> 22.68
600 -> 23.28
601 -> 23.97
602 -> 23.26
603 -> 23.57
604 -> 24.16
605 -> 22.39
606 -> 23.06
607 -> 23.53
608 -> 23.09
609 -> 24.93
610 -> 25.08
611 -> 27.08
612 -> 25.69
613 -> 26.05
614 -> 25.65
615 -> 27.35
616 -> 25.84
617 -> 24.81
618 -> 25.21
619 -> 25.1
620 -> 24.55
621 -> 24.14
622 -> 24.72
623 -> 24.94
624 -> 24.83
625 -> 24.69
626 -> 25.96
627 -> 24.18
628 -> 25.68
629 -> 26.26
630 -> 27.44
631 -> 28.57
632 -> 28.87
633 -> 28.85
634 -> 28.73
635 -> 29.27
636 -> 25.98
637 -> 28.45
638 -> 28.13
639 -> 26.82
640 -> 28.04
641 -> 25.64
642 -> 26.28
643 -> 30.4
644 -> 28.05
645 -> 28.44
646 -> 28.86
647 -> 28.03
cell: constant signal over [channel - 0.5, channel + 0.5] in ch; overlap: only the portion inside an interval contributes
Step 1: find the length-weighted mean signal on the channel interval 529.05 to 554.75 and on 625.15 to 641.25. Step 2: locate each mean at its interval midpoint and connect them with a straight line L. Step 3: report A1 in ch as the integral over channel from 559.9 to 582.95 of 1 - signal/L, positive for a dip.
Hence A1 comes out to 4.0 ch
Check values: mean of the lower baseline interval 27.4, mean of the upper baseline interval 27.3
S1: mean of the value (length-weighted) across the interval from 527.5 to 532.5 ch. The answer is 30.2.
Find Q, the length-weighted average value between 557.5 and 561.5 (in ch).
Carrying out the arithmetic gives 20.6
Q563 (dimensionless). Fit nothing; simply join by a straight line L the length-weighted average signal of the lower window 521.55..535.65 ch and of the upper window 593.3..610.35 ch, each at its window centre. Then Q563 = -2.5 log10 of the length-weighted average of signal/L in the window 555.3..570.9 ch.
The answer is 0.29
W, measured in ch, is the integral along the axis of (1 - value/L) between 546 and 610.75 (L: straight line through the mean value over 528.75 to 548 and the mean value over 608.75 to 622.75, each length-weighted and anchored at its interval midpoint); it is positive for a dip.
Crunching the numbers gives 7.6 ch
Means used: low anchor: 28.1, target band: 23.6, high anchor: 25.4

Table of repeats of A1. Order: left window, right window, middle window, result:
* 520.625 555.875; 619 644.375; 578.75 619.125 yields 3.97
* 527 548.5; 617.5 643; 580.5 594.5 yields 1.30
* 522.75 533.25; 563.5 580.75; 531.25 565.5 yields 2.23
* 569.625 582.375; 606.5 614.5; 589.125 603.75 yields 0.40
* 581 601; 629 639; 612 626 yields 0.82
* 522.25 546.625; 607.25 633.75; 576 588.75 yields 1.09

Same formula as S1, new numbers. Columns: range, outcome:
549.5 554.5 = 25.5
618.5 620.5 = 24.8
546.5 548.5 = 25.9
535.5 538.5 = 28.4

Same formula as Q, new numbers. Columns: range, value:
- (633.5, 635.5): 29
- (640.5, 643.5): 27.4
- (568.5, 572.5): 22.2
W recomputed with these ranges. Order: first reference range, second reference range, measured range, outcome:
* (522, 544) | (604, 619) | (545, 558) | 1.7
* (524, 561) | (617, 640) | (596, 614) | 1.7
